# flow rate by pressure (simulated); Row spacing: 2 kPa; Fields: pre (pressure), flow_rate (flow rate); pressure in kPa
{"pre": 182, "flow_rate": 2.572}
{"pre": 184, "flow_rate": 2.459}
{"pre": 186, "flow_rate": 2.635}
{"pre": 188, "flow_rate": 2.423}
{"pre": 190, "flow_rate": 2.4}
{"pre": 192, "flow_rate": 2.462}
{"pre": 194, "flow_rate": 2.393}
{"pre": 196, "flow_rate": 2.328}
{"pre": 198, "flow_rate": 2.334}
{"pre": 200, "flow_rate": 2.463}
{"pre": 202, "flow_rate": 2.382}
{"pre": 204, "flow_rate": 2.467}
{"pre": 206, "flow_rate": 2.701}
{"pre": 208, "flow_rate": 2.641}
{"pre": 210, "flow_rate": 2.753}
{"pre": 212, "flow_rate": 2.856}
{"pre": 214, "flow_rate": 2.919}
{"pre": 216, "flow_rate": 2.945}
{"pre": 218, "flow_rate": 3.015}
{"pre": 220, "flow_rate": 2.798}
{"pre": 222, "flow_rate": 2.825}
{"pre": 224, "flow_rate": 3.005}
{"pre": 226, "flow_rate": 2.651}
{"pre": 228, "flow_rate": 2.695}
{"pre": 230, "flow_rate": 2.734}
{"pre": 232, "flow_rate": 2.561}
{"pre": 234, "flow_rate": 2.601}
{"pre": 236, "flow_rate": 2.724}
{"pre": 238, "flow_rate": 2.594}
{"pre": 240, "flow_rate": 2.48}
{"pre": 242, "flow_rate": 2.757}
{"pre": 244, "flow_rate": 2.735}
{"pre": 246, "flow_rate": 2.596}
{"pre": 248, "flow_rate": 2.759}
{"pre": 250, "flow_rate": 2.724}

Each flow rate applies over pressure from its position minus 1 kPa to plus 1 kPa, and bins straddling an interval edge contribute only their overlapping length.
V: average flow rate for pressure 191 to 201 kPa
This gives 2.4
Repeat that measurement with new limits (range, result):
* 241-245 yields 2.75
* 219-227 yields 2.82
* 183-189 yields 2.51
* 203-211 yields 2.64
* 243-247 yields 2.67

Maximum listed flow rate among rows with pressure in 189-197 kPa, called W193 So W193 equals 2.462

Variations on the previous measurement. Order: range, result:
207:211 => 2.753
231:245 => 2.757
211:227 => 3.015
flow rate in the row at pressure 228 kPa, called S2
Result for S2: 2.695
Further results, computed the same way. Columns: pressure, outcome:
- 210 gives 2.753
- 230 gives 2.734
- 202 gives 2.382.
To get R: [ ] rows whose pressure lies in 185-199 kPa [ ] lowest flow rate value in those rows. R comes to 2.328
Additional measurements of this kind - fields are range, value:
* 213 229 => 2.651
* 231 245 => 2.48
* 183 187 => 2.459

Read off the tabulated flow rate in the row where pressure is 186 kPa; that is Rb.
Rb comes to 2.635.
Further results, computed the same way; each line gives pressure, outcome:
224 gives 3.005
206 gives 2.701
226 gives 2.651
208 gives 2.641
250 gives 2.724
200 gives 2.463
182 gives 2.572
